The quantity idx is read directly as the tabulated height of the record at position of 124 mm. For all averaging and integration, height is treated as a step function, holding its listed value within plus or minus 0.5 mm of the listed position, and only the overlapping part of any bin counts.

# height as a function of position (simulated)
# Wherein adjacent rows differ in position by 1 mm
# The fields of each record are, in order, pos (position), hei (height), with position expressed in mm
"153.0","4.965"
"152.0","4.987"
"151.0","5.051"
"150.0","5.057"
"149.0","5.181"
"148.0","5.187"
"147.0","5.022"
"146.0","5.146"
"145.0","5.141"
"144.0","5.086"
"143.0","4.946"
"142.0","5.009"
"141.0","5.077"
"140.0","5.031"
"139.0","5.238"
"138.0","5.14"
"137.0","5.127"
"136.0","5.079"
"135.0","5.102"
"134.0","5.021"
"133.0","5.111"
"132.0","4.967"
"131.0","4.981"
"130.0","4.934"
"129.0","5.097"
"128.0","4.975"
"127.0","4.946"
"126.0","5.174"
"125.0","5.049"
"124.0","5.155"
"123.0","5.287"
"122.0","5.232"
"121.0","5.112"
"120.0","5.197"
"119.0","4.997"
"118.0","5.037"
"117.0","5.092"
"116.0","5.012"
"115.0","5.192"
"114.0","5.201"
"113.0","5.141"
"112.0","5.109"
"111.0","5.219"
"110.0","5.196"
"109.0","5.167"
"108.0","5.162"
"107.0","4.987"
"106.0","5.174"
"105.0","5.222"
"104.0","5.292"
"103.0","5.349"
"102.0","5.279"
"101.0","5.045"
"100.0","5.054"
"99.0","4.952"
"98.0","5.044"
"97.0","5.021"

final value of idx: 5.155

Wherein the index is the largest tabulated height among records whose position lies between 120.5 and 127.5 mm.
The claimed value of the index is 5.287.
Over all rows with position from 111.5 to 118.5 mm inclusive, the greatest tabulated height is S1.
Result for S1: 5.201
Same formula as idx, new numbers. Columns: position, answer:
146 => 5.146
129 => 5.097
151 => 5.051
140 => 5.031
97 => 5.021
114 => 5.201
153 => 4.965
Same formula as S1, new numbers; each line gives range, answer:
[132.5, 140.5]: 5.238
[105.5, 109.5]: 5.174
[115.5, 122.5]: 5.232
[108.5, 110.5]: 5.196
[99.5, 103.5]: 5.349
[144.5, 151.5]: 5.187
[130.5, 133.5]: 5.111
